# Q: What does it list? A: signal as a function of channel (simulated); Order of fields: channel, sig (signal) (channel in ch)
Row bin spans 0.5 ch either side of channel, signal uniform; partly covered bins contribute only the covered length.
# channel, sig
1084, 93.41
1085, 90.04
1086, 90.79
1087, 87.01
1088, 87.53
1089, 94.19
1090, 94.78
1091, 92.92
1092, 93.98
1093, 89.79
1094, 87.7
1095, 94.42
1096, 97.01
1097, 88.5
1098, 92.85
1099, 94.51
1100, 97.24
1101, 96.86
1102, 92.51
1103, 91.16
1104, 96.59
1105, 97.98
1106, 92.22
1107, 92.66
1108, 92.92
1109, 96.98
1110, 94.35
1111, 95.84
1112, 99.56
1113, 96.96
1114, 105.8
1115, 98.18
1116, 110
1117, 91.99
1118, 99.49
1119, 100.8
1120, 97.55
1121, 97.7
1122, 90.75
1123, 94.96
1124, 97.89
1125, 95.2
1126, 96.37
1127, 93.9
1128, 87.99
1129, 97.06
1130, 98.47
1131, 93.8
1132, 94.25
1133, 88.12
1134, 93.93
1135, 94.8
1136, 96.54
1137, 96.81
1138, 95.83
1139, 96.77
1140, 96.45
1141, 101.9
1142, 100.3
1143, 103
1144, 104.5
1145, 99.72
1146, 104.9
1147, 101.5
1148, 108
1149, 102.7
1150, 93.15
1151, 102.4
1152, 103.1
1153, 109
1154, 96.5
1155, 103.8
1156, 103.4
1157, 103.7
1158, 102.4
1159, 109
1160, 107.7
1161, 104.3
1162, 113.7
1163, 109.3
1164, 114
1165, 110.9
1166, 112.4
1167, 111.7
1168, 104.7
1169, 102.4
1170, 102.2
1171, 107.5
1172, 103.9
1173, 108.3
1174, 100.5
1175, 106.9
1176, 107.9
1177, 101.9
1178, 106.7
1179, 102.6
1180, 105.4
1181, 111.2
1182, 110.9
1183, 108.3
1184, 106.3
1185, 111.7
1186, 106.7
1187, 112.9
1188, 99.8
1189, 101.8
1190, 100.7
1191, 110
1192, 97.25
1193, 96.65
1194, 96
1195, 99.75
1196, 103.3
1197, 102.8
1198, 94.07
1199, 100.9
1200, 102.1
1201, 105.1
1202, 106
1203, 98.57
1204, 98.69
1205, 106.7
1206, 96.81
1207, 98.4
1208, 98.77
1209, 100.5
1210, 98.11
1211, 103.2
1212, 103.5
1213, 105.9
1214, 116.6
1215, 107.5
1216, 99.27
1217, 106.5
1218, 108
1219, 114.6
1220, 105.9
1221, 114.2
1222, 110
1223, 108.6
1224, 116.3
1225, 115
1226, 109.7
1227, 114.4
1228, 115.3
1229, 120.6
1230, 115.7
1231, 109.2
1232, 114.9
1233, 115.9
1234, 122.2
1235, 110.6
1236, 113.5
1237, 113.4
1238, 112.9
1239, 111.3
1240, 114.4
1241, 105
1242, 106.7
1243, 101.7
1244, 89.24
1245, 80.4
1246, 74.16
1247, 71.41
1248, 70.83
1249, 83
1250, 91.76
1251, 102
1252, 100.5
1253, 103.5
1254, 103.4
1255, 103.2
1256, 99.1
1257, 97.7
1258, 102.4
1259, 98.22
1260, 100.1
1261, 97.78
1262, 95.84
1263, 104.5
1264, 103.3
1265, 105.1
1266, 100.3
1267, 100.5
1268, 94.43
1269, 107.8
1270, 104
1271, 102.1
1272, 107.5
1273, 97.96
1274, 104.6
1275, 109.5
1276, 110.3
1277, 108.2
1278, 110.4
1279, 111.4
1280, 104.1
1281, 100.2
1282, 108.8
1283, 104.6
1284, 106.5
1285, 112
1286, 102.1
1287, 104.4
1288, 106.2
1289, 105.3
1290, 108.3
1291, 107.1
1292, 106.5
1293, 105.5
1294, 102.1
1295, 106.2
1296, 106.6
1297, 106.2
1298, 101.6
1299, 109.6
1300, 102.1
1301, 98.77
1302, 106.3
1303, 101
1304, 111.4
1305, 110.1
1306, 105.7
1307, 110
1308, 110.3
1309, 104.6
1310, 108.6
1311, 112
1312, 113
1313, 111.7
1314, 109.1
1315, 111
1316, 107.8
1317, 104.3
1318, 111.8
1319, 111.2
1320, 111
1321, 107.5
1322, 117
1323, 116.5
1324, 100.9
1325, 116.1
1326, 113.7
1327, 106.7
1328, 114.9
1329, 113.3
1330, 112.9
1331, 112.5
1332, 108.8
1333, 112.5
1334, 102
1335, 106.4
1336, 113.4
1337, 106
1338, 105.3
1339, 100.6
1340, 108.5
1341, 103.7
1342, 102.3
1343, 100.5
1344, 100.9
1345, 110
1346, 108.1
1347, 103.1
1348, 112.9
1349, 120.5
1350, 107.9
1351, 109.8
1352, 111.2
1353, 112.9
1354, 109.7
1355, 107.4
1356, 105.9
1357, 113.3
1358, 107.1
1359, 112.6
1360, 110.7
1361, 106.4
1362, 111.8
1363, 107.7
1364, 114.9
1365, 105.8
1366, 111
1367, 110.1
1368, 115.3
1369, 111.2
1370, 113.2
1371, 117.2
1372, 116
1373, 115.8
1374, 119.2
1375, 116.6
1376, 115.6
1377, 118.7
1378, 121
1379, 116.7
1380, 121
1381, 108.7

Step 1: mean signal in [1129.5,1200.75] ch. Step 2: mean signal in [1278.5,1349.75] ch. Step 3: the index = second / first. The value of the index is 1.05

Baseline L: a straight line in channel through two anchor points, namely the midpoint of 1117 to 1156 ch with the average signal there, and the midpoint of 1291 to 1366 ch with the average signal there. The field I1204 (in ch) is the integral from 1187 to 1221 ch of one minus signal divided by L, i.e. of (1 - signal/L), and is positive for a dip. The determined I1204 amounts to -0.4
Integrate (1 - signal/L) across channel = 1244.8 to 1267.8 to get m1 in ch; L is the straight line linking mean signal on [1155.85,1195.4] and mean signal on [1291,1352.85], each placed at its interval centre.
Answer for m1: 2.5 ch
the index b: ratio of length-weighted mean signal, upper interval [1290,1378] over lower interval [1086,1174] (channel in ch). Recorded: 1.11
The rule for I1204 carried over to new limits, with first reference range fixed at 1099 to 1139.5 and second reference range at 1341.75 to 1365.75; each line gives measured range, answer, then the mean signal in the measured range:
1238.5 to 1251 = 1.3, 92.1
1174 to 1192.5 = -1.2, 106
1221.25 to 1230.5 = -1.1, 114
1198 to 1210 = 0.0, 101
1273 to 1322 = -0.6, 107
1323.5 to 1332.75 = -0.3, 111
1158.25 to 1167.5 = -1.1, 110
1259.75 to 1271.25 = 0.3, 101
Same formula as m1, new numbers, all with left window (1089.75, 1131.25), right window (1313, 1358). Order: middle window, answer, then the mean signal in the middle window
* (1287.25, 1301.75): 0.2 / 105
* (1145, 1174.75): -2.1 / 105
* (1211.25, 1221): -0.6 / 108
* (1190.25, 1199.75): 0.0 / 100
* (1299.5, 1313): 0.0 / 107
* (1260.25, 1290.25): 0.3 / 105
